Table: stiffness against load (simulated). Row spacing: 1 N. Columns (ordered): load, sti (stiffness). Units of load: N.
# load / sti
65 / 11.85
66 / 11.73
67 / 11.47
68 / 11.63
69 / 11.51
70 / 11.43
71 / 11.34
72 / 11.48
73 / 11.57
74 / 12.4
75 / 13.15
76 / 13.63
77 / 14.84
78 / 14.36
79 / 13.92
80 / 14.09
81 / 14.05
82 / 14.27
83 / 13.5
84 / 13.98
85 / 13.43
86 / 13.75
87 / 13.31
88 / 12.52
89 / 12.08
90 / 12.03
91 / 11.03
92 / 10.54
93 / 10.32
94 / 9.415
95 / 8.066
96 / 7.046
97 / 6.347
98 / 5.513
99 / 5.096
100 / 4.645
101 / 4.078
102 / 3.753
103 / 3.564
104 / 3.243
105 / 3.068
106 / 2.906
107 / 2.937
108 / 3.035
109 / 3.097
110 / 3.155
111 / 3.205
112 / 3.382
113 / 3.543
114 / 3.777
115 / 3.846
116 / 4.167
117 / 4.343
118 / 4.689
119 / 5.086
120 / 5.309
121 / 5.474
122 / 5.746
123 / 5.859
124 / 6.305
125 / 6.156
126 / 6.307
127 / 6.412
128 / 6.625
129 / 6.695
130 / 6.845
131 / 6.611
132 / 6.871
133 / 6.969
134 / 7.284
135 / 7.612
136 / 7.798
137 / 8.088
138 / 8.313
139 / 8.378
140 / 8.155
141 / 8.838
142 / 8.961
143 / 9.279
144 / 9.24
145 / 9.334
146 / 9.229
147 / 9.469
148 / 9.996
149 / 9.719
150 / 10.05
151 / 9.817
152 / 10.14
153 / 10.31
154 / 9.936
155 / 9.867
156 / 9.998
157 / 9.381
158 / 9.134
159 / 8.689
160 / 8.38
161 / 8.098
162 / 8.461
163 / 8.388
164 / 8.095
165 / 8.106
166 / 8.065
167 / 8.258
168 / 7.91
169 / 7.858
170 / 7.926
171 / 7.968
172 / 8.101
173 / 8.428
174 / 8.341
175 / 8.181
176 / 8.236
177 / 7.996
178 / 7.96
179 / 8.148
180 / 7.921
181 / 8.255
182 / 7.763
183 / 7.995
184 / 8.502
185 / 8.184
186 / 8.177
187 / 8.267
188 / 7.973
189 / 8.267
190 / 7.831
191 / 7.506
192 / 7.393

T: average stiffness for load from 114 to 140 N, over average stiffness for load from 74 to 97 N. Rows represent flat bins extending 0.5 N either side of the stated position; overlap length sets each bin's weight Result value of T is 0.5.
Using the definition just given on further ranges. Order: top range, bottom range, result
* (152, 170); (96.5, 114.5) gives 2.31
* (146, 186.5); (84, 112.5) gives 1.22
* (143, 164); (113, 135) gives 1.62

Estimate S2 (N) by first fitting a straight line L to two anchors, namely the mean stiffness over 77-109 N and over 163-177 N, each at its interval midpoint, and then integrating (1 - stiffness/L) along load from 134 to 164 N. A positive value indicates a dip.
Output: -2.4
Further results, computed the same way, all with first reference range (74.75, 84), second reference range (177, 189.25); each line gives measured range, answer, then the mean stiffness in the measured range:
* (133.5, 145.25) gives 2.4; 8.42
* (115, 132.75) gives 8.7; 5.81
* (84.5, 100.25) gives 4.2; 9.78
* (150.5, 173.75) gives 1.4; 8.75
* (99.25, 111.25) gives 8.7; 3.43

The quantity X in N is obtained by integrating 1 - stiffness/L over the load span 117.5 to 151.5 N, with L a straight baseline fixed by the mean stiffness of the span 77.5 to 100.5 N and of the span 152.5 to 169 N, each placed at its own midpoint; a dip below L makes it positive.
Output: 7.0 N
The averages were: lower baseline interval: 11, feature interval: 7.57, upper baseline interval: 8.79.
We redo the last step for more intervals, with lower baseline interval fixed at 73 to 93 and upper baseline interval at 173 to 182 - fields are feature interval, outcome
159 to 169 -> 0.7 N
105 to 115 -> 7.2 N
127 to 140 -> 3.8 N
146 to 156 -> -0.4 N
